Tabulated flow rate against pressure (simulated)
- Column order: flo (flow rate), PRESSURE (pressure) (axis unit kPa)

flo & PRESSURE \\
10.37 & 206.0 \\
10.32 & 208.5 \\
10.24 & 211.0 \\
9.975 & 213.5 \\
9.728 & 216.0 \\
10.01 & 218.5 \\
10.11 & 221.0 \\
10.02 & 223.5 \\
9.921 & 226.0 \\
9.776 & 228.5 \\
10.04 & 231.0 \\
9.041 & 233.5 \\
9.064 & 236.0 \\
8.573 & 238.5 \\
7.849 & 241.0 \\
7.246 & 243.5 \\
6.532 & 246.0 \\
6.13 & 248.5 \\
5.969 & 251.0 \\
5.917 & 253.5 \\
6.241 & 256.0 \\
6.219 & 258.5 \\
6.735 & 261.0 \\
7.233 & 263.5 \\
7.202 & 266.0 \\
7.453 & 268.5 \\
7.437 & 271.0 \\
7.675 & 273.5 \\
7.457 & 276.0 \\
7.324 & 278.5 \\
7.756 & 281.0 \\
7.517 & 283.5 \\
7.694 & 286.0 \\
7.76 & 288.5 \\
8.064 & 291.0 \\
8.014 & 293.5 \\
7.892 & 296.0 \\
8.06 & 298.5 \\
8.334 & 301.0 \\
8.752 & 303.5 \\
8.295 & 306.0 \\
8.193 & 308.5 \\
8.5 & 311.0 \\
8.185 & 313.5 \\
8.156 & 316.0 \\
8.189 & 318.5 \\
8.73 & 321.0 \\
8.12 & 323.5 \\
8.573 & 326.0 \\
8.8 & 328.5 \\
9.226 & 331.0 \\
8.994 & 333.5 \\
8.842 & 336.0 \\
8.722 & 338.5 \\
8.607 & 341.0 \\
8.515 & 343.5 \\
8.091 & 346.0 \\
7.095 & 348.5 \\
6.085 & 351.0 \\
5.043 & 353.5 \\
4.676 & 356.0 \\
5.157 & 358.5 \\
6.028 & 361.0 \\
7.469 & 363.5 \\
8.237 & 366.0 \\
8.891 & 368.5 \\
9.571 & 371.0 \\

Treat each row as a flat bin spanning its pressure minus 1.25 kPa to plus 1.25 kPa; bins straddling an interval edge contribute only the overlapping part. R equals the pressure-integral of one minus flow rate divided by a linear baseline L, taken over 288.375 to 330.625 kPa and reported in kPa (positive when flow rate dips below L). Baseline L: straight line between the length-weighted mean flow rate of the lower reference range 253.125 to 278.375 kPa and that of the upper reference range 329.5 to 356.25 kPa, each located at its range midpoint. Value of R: -5.0 kPa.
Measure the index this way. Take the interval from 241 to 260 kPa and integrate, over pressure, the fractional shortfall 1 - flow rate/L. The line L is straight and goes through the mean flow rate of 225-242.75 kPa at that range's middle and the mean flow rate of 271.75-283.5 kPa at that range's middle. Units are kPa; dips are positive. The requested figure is 4.7 kPa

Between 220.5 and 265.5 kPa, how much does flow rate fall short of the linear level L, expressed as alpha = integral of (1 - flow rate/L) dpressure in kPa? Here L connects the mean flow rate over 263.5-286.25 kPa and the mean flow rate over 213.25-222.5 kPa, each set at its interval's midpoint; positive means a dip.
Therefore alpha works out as 5.3 kPa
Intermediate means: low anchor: 9.96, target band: 7.87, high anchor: 7.48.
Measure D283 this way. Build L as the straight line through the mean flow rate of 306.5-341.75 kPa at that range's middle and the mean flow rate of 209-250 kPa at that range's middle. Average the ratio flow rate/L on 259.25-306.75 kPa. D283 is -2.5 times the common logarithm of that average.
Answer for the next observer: 0.14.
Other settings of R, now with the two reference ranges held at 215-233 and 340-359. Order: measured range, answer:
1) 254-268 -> 3.49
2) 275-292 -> 1.48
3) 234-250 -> 3.13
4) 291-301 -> 0.03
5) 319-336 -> -3.45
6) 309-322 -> -1.33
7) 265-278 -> 1.86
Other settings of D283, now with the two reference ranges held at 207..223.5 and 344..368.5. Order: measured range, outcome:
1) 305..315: -0.07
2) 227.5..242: 0.06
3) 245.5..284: 0.26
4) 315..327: -0.12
